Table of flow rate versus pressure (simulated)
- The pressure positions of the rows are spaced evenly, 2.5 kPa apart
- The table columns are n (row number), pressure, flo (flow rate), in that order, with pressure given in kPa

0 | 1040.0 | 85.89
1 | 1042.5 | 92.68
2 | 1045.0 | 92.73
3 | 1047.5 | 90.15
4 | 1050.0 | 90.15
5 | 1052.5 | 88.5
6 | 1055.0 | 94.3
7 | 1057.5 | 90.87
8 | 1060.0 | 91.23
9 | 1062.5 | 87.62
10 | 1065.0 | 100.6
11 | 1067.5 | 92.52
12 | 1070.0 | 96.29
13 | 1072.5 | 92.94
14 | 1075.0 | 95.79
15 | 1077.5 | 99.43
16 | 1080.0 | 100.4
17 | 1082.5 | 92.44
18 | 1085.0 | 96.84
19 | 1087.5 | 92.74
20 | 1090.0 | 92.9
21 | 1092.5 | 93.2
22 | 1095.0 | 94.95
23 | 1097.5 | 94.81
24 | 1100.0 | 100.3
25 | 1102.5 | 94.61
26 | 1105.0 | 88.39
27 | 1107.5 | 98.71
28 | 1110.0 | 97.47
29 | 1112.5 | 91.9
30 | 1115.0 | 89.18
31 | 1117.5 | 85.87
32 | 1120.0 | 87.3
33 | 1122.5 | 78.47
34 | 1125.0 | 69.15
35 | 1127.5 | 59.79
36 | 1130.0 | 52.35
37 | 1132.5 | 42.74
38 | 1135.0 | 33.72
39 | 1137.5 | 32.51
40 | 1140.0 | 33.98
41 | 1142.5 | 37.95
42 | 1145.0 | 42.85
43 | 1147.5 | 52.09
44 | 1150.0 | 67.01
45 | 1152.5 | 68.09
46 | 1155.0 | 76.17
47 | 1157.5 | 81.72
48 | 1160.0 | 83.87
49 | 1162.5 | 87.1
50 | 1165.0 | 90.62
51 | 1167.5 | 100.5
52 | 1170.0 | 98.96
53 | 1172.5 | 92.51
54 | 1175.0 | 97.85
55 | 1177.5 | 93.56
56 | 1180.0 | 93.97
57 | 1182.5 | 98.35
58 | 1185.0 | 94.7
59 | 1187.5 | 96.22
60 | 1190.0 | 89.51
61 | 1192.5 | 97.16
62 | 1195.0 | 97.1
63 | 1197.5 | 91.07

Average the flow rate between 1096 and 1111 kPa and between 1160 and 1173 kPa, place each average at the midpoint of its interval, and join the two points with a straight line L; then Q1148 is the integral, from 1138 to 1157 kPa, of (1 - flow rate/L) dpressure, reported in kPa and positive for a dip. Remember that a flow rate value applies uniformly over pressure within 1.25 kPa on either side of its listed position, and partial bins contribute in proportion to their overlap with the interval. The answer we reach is 8.0 kPa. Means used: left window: 95.7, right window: 93.1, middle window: 54.3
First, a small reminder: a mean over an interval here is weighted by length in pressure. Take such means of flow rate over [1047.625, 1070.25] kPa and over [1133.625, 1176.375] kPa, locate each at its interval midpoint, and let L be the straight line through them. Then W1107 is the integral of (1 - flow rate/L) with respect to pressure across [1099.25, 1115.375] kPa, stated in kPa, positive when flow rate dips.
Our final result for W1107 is -2.8 kPa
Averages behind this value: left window 92.2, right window 69.3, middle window 94.5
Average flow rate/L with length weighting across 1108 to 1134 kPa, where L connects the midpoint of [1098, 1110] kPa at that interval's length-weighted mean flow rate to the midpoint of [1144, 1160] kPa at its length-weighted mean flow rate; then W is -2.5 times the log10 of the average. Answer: 0.14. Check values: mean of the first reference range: 95.7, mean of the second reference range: 66.5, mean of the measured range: 75.7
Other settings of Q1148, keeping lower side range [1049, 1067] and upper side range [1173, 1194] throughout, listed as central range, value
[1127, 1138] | 5.8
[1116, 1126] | 1.4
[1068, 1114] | -1.2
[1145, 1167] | 4.6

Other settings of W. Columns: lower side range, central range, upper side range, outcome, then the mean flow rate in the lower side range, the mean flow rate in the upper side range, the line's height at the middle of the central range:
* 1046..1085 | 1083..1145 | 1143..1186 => 0.166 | 93.6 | 82.7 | 88.3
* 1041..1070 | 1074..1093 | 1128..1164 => -0.177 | 92.1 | 56.9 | 81.2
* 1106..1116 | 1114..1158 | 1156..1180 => 0.477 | 94.3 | 91.8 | 93.2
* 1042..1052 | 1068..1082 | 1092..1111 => -0.036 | 91.1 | 95.4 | 93.3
